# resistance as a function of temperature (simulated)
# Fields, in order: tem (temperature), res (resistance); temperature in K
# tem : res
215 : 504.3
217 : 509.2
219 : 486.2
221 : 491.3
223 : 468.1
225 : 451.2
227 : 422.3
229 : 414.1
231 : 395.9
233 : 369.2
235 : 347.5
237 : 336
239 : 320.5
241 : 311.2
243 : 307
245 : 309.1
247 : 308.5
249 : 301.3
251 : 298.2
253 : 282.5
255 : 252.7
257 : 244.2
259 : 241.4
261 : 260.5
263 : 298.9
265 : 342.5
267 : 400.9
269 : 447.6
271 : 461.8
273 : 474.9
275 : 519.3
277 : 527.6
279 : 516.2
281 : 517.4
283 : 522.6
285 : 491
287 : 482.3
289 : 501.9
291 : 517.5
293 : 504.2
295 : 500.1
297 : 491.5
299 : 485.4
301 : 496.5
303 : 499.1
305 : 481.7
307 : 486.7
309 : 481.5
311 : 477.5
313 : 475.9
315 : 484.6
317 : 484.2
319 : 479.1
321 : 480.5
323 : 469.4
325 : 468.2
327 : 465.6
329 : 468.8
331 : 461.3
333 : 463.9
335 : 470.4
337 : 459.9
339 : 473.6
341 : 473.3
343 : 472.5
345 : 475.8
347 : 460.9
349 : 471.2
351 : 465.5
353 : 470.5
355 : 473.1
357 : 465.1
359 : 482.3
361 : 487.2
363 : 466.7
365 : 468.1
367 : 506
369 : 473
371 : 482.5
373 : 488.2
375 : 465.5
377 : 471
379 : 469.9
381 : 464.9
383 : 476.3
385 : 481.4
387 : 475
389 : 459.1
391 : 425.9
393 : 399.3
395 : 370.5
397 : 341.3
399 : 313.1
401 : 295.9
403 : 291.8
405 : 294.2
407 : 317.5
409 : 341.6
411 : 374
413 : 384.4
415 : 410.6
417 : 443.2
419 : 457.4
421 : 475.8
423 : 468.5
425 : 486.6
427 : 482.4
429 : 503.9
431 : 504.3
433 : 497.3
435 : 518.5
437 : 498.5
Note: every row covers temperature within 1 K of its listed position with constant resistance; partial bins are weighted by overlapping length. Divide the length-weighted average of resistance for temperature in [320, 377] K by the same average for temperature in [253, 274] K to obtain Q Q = 1.4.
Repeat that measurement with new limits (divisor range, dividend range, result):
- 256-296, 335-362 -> 1.08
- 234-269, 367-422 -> 1.35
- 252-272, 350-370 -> 1.47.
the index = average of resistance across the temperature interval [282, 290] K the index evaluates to 499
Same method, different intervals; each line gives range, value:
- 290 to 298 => 503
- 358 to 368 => 482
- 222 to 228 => 447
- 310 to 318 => 481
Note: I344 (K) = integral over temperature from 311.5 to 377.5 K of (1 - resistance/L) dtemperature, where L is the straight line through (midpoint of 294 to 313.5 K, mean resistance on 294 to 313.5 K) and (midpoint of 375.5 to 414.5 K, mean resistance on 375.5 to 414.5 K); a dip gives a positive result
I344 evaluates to -4.3 K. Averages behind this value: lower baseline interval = 488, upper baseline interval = 393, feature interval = 473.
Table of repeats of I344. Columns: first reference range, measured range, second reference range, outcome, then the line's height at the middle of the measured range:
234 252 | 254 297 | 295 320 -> -2.7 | 401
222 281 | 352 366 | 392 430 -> -3.2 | 385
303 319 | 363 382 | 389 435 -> -1.7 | 437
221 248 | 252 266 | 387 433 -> 3.8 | 376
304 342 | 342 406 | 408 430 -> 2.1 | 455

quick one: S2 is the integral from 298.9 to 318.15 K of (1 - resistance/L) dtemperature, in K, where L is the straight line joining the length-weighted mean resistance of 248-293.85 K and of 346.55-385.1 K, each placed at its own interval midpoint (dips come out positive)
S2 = -2.24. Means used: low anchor 409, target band 485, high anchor 474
